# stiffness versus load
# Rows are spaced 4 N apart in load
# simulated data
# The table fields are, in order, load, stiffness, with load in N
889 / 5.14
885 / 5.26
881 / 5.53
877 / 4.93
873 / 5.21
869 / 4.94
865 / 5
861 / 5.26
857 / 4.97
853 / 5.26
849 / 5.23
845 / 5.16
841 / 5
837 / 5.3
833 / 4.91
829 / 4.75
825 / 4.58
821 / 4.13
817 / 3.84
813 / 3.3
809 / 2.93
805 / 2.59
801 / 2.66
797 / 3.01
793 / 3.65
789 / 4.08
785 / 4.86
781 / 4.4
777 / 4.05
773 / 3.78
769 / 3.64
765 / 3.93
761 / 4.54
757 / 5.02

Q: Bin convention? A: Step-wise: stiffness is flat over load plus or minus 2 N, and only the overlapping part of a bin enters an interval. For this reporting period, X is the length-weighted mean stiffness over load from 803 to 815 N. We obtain 2.94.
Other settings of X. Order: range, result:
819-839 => 4.73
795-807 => 2.75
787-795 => 3.87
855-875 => 5.08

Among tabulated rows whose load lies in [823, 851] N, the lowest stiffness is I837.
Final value 4.58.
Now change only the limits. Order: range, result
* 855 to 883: 4.93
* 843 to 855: 5.16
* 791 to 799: 3.01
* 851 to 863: 4.97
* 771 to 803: 2.66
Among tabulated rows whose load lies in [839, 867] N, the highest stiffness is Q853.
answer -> 5.26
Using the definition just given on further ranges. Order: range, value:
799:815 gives 3.3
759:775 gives 4.54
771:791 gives 4.86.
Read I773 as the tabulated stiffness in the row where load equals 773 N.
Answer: 3.78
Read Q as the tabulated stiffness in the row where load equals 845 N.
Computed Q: 5.16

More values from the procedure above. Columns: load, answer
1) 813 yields 3.3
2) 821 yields 4.13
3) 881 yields 5.53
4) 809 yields 2.93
